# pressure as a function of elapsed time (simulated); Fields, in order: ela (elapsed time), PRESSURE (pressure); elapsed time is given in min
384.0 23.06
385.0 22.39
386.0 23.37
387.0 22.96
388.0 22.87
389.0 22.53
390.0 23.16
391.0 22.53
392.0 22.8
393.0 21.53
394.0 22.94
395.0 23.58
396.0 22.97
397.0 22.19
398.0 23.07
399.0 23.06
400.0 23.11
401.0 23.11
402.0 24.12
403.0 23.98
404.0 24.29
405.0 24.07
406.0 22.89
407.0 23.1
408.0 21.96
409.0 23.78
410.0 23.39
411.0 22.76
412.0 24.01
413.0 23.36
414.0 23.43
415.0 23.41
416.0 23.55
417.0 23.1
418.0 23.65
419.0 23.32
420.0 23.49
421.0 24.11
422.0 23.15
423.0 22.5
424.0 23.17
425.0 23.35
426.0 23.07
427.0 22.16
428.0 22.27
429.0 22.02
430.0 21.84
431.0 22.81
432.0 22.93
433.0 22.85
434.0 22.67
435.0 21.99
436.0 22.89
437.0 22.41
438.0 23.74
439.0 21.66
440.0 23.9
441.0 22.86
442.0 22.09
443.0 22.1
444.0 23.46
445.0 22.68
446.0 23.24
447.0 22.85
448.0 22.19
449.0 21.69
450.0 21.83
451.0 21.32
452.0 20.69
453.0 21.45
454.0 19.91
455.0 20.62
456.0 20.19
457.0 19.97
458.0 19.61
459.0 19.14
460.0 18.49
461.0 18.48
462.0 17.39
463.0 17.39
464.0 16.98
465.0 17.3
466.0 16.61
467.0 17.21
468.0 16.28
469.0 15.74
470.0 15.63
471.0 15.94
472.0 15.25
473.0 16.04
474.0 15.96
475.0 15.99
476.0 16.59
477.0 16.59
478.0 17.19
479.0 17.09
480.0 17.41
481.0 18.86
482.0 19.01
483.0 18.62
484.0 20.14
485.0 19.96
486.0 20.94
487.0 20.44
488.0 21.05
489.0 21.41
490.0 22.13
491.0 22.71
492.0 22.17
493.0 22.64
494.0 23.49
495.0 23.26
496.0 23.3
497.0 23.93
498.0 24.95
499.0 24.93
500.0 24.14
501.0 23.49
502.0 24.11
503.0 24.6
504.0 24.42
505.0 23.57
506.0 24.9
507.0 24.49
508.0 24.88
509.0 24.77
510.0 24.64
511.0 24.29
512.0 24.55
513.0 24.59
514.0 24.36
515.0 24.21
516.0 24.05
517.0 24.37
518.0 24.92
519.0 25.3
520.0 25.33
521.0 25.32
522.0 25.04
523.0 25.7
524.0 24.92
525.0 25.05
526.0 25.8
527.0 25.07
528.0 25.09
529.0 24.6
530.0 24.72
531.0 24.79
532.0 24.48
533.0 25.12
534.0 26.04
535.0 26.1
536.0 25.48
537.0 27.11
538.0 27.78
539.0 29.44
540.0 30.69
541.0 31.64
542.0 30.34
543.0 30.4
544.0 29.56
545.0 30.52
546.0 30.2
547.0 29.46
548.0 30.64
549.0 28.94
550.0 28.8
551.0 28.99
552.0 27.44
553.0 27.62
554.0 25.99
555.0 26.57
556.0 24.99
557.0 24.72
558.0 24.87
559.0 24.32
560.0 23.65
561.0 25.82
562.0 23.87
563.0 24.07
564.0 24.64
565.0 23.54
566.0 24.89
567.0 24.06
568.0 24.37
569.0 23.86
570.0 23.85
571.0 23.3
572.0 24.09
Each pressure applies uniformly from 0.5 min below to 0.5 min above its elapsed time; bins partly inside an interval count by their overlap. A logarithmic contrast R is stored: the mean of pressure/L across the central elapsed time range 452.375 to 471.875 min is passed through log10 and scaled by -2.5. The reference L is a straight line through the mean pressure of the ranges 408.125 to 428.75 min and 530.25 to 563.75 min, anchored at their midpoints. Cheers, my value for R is 0.33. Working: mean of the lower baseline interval 23.2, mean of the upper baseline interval 27.2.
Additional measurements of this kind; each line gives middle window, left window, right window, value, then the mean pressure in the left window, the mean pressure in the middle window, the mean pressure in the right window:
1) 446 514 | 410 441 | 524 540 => 0.19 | 23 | 20.6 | 25.9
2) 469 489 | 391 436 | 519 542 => 0.36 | 23.1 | 17.9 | 26.2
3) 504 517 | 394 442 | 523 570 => 0.05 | 23.1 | 24.4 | 26.5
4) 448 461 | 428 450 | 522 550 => 0.15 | 22.6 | 20.4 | 27.4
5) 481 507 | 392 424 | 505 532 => 0.09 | 23.2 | 22.5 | 24.8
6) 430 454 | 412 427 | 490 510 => 0.05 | 23.3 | 22.4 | 23.9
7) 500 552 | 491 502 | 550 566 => -0.07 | 23.6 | 26.2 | 25.5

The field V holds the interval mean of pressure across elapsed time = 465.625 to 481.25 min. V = 16.5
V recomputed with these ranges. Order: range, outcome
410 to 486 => 20.6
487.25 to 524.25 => 24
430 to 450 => 22.6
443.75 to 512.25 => 20.6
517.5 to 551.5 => 27.2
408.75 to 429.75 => 23.2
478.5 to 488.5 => 19.4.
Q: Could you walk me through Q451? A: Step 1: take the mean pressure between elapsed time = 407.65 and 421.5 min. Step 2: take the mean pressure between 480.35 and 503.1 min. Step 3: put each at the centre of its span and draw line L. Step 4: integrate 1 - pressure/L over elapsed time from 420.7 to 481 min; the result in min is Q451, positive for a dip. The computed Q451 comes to 6.9 min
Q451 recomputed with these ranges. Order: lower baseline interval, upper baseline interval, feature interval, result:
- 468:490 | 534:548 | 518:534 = 0.8 min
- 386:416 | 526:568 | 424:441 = 0.9 min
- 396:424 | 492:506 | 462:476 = 4.3 min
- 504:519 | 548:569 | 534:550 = -2.4 min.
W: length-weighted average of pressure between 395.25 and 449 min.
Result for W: 23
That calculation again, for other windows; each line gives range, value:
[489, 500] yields 23.3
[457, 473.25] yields 17.2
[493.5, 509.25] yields 24.2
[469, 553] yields 23.9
